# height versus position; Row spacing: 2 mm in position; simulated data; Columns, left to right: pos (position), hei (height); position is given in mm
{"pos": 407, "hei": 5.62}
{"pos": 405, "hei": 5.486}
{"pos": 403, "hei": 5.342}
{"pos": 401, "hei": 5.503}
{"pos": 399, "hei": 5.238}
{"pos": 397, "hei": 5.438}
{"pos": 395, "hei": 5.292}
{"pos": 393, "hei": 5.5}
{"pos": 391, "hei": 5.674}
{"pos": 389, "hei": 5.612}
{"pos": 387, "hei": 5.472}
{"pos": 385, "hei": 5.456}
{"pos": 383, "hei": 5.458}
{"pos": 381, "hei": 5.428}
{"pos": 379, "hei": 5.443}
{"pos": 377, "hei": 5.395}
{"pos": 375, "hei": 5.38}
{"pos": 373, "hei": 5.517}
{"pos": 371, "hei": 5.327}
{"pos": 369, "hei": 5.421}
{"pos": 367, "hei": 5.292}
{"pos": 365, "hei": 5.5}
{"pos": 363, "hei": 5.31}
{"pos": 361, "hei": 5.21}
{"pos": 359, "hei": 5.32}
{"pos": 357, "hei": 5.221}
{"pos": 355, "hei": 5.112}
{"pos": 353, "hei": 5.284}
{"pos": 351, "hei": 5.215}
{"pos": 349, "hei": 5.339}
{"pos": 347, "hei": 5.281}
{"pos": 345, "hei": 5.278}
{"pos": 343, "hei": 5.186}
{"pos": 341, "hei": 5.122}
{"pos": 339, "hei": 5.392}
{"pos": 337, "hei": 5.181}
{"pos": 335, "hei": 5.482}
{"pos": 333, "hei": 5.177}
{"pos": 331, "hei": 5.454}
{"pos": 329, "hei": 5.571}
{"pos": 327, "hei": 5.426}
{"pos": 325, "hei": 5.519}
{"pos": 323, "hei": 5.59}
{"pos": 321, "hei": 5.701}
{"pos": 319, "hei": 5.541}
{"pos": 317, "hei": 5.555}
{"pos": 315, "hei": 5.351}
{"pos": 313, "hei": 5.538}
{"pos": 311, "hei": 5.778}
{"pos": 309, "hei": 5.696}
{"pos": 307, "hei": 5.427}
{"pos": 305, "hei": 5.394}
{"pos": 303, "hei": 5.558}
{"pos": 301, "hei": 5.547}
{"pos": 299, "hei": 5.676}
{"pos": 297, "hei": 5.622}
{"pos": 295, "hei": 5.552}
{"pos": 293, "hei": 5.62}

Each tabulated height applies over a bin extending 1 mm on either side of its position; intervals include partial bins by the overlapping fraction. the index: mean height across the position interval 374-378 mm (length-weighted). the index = 5.39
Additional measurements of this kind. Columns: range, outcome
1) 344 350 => 5.3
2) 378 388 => 5.45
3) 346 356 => 5.25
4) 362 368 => 5.37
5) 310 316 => 5.56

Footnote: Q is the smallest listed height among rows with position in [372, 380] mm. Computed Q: 5.38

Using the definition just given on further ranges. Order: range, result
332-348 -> 5.122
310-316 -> 5.351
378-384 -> 5.428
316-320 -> 5.541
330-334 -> 5.177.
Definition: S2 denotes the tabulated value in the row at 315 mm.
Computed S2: 5.351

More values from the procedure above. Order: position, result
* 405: 5.486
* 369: 5.421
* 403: 5.342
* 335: 5.482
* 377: 5.395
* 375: 5.38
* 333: 5.177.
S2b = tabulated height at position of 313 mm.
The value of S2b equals 5.538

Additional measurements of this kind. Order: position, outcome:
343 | 5.186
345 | 5.278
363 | 5.31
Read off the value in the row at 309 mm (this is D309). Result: 5.696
